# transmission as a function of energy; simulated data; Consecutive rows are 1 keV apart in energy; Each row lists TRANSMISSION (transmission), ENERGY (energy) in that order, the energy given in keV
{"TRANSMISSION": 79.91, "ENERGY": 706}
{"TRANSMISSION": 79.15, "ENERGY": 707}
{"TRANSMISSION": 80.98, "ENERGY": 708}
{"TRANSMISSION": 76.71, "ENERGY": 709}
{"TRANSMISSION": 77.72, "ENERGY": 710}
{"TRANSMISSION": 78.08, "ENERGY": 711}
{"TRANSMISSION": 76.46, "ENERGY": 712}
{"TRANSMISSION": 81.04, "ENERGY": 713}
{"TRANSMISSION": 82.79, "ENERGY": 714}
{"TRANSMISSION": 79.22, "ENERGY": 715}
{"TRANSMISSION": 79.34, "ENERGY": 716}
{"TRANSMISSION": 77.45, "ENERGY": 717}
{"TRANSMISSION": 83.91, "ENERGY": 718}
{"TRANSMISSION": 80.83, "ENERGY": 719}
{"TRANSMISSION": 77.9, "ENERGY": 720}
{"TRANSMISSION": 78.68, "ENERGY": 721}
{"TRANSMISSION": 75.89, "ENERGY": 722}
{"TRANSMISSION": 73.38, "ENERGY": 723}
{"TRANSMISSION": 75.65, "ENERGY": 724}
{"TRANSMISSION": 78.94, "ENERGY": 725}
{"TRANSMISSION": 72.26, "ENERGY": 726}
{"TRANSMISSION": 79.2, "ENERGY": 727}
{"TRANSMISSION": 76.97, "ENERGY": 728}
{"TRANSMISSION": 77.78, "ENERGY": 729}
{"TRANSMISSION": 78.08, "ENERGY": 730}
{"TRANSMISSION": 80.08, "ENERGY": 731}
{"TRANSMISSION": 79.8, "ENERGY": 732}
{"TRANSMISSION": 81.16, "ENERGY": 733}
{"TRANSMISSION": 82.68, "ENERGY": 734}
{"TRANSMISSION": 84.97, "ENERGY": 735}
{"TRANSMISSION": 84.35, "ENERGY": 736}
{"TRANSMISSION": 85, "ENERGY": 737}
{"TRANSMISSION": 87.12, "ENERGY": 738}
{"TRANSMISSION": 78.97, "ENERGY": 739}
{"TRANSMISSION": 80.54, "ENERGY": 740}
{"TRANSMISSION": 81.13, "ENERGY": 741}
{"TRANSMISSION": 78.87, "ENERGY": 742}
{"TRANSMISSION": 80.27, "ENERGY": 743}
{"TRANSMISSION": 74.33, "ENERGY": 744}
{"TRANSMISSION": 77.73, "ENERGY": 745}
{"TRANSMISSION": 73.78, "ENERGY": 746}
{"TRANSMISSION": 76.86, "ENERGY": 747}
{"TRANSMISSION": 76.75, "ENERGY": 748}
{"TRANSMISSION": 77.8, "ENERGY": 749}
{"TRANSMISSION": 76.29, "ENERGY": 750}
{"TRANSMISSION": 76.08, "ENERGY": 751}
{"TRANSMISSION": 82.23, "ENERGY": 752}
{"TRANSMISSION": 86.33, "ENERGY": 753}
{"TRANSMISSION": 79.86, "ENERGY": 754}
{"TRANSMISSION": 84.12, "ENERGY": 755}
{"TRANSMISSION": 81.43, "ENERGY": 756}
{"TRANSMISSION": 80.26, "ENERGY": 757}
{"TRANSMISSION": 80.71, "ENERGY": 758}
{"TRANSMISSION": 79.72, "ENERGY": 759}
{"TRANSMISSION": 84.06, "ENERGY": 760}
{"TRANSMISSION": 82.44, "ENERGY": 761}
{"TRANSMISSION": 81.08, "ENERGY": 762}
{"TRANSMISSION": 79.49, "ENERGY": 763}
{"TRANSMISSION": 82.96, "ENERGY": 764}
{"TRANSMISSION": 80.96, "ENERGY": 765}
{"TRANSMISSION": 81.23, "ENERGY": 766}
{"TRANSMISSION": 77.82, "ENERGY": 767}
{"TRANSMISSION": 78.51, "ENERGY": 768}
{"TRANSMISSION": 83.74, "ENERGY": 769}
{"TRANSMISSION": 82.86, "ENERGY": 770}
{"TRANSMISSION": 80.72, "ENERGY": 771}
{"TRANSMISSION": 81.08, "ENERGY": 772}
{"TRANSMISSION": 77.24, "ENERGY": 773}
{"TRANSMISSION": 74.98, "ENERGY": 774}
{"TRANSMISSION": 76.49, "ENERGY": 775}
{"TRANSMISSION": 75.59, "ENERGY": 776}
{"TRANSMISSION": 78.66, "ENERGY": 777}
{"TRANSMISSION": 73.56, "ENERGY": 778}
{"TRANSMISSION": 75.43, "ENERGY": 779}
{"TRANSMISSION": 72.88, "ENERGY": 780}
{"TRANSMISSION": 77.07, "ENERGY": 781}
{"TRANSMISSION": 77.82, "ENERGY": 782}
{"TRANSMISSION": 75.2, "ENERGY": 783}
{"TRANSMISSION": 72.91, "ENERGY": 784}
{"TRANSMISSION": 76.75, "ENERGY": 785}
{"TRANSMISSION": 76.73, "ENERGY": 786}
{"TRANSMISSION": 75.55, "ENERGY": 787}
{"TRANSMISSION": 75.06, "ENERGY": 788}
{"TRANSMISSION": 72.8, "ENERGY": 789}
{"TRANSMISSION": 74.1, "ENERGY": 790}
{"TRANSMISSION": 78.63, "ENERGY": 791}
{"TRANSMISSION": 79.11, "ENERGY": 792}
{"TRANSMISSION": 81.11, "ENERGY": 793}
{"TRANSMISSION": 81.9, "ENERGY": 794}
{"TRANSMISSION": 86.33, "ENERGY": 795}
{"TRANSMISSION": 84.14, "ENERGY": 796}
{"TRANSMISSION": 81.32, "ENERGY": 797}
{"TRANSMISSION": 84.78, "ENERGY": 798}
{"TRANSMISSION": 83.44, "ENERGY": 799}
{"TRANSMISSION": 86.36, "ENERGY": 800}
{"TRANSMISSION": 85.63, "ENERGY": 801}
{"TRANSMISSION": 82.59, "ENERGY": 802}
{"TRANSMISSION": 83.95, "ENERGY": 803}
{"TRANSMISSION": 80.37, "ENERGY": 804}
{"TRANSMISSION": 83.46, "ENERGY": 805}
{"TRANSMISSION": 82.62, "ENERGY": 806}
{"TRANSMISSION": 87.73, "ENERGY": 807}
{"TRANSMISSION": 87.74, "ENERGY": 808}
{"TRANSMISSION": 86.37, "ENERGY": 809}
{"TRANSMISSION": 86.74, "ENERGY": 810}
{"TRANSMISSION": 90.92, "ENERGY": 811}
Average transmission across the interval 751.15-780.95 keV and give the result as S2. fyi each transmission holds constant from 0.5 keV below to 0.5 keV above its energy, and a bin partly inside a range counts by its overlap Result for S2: 79.8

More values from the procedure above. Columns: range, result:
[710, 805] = 79.5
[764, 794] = 77.6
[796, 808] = 84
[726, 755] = 79.8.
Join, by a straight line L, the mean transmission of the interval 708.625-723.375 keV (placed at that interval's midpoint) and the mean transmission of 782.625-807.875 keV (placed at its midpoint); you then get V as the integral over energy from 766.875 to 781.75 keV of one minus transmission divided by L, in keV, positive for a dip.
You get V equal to 0.4 keV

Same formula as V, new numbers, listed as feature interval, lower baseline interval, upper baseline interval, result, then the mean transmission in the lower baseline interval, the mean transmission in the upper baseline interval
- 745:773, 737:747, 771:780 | -0.8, 79.4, 76.6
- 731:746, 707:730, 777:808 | -0.4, 78.3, 79.8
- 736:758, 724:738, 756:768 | 0.2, 80.2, 80.9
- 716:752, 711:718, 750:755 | 0.6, 79.6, 80.9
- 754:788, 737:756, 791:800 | 1.0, 79.6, 82.7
